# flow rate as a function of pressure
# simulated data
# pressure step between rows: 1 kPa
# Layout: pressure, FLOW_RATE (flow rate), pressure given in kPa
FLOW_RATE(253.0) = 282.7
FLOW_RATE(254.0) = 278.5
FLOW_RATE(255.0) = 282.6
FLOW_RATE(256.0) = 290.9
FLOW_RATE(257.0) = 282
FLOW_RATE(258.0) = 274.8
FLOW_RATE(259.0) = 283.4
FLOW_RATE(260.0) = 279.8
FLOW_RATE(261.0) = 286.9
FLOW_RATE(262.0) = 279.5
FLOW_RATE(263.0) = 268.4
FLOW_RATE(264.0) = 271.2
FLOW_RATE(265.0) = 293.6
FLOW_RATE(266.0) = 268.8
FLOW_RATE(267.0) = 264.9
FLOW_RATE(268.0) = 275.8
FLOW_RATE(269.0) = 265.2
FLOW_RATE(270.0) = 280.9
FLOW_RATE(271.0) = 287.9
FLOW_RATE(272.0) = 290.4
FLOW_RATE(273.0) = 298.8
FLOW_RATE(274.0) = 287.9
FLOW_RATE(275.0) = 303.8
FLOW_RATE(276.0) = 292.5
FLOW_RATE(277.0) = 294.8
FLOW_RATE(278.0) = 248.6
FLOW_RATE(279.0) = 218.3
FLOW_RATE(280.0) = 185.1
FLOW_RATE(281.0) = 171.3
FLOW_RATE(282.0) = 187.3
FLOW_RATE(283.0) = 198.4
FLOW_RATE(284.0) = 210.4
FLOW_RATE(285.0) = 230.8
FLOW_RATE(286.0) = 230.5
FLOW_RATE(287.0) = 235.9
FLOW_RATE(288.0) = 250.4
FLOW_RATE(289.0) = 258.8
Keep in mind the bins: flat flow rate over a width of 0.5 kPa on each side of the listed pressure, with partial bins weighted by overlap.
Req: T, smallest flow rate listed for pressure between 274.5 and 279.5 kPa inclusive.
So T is 218.3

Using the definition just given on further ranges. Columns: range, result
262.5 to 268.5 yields 264.9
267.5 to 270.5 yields 265.2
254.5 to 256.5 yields 282.6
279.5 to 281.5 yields 171.3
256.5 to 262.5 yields 274.8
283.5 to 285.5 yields 210.4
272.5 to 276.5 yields 287.9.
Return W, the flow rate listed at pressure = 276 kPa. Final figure 292.5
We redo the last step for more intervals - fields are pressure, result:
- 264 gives 271.2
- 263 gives 268.4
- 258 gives 274.8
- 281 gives 171.3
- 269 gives 265.2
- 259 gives 283.4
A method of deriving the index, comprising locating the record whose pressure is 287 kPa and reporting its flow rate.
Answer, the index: 235.9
